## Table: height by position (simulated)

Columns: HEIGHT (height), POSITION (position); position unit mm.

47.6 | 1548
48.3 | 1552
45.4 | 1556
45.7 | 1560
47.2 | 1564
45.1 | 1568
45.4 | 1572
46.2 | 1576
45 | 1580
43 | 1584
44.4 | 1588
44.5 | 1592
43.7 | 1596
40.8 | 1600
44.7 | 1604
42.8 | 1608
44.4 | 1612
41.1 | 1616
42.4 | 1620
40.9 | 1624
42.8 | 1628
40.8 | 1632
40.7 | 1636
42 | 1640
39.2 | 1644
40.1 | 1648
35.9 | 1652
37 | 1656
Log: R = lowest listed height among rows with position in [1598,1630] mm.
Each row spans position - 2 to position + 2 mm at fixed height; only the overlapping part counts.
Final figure 40.8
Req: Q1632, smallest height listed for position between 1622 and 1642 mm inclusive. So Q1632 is 40.7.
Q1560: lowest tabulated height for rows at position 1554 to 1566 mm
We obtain 45.4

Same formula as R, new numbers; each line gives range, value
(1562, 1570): 45.1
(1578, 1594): 43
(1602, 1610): 42.8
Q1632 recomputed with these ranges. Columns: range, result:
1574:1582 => 45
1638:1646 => 39.2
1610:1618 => 41.1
